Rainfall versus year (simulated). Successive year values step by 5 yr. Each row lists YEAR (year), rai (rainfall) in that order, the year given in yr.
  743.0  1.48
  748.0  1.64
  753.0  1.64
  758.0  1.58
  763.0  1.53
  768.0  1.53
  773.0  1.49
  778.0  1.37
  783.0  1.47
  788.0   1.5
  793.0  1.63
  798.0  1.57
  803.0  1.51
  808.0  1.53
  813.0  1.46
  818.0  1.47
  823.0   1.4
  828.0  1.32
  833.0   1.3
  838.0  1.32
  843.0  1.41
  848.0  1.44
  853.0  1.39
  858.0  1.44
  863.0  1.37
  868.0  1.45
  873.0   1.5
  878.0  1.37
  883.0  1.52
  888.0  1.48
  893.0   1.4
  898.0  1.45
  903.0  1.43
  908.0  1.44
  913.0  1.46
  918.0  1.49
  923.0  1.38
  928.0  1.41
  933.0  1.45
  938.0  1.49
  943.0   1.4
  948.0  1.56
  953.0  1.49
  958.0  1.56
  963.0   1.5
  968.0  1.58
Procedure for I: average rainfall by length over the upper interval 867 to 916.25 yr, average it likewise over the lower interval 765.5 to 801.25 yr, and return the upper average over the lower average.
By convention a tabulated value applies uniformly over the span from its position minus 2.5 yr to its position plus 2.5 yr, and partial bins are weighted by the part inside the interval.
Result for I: 1.0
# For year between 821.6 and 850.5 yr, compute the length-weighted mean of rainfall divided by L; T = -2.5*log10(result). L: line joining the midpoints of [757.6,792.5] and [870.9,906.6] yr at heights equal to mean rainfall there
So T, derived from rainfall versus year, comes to 0.08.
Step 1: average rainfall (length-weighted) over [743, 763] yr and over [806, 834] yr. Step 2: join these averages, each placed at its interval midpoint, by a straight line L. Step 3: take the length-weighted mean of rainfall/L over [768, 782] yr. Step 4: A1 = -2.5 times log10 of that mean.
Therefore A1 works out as 0.06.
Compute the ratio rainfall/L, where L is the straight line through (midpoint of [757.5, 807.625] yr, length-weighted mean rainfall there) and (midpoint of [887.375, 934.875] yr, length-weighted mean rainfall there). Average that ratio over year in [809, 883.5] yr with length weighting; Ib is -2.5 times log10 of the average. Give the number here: 0.05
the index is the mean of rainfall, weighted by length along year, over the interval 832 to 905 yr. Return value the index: 1.42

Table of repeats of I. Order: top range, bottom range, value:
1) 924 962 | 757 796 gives 0.98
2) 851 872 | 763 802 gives 0.94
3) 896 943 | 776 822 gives 0.96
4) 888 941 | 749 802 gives 0.94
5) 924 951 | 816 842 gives 1.07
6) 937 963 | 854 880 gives 1.05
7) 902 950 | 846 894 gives 1.01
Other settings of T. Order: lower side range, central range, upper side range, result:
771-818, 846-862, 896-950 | 0.04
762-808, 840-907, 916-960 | 0.04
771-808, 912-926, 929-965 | 0.04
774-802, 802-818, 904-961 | 0.00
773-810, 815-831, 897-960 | 0.08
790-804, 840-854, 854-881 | 0.04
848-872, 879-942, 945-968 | 0.02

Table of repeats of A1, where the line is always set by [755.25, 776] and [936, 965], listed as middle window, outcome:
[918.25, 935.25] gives 0.06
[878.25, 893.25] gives 0.04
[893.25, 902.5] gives 0.06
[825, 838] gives 0.16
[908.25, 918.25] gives 0.03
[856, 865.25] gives 0.08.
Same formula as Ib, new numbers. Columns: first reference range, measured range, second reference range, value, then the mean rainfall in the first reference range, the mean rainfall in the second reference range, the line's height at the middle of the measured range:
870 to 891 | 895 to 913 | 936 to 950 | 0.02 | 1.47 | 1.48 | 1.47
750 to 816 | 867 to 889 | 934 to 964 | 0.03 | 1.52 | 1.5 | 1.51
